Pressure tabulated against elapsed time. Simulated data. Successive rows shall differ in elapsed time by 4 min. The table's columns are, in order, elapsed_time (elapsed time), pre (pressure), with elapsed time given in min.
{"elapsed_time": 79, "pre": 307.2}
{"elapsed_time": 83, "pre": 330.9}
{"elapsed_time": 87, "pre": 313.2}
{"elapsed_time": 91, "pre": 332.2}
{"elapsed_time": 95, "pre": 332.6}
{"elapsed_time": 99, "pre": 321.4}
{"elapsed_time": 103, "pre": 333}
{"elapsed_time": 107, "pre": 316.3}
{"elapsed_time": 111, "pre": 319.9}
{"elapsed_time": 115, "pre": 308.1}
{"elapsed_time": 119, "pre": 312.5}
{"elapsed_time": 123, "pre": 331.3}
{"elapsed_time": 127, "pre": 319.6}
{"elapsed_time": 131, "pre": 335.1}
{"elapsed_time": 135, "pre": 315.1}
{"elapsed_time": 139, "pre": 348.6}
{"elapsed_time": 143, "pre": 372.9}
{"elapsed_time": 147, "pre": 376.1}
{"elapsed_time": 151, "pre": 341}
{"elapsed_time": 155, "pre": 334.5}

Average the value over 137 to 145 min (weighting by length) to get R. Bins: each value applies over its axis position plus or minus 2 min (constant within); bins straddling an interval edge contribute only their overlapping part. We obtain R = 361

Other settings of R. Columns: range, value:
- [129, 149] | 350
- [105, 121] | 314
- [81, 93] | 325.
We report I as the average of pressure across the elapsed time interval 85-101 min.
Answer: 325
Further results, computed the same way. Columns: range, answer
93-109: 326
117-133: 325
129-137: 325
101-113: 323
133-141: 332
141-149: 374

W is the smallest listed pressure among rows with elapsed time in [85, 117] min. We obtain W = 308.1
